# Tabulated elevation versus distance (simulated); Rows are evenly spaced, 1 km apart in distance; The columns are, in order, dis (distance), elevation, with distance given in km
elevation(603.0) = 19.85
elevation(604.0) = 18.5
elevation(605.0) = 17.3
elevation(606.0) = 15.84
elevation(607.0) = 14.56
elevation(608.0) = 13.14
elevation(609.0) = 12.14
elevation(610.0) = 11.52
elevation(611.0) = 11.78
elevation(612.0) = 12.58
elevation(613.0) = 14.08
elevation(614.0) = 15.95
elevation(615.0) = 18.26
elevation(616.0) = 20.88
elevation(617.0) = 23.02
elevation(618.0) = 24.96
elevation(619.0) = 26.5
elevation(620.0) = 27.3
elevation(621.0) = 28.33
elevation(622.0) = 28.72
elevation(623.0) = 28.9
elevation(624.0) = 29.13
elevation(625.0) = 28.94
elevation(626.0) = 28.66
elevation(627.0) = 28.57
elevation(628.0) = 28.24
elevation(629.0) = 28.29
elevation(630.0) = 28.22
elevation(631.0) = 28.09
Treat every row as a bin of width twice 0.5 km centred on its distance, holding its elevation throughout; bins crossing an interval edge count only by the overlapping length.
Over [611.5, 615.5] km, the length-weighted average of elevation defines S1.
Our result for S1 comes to 15.2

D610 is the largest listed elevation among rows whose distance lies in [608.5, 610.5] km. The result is 12.14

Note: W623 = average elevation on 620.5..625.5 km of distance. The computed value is 28.8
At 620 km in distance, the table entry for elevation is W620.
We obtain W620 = 27.3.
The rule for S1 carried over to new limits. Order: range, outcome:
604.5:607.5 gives 15.9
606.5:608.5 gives 13.9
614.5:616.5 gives 19.6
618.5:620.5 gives 26.9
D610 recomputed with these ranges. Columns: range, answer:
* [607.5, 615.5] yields 18.26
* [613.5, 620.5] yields 27.3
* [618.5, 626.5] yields 29.13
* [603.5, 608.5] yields 18.5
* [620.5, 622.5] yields 28.72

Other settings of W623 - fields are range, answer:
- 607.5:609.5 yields 12.6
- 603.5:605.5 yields 17.9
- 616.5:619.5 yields 24.8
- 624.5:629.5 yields 28.5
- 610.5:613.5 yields 12.8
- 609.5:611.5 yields 11.6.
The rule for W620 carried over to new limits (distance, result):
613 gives 14.08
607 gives 14.56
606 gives 15.84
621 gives 28.33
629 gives 28.29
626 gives 28.66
